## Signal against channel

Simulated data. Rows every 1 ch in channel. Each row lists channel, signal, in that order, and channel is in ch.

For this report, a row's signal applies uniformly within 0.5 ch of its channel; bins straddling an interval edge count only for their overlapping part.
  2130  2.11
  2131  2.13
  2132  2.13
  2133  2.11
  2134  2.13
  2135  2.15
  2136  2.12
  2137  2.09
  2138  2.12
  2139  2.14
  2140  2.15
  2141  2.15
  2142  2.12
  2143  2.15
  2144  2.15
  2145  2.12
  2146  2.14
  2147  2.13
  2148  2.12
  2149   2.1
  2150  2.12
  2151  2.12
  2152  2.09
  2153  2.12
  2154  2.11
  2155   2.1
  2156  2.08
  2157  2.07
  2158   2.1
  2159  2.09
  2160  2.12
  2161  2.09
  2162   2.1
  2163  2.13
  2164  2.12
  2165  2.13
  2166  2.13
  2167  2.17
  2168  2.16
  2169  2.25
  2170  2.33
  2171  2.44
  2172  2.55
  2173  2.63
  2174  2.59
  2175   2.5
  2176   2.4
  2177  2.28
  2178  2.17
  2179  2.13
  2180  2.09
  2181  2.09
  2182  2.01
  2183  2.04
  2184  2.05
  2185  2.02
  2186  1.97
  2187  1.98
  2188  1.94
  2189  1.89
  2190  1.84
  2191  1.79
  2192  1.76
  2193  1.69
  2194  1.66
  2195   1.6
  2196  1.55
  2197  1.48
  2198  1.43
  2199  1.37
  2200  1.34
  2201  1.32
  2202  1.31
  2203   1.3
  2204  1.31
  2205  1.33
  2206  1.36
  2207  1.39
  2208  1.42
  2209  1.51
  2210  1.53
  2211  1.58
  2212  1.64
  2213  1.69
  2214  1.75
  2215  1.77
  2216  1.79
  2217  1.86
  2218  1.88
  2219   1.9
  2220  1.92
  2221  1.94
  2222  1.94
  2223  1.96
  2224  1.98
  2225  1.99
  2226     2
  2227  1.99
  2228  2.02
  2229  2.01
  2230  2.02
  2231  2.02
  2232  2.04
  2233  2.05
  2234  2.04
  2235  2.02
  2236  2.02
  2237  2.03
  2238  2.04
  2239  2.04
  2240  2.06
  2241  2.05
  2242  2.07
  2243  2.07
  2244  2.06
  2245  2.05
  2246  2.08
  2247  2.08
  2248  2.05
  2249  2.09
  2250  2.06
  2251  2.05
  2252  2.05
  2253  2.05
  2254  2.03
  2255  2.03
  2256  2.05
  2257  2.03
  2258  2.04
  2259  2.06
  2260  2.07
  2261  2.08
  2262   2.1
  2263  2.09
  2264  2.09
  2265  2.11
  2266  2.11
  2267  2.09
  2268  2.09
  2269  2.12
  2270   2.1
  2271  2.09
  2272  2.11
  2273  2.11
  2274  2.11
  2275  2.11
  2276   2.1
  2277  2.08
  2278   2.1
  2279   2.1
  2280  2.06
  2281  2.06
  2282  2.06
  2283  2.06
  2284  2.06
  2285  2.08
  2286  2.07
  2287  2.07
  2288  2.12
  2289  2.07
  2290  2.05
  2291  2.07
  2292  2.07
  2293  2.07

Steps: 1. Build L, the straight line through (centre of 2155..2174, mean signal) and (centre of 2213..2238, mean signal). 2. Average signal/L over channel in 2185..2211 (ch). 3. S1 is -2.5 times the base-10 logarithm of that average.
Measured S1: 0.300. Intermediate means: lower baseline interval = 2.21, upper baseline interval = 1.95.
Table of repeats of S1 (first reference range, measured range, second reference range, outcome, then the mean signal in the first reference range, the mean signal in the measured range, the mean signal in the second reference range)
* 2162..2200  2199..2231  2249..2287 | 0.20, 2.03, 1.7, 2.08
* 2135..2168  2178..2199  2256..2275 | 0.14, 2.12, 1.85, 2.09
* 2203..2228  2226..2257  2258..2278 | -0.08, 1.72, 2.04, 2.09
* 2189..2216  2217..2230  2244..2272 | -0.13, 1.54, 1.96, 2.07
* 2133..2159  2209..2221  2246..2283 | 0.19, 2.12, 1.75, 2.08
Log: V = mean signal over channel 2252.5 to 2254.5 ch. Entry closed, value 2.04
